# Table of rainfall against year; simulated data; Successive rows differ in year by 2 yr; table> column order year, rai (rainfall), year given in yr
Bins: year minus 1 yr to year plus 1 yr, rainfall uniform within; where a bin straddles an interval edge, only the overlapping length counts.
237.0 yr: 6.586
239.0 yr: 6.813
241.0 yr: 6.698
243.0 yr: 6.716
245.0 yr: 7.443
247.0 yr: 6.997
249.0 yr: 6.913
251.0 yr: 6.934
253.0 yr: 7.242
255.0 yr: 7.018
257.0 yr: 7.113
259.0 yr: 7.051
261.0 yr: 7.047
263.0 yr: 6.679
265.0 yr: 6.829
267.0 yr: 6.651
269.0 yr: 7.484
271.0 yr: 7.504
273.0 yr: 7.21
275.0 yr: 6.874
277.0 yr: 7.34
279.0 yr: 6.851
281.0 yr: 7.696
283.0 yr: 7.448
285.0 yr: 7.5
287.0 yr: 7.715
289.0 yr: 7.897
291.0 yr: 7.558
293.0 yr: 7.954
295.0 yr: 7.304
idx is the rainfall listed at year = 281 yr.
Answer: 7.696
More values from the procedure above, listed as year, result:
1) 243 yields 6.716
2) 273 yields 7.21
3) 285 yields 7.5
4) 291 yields 7.558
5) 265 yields 6.829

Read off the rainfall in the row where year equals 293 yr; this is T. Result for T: 7.954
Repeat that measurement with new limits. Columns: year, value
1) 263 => 6.679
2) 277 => 7.34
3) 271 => 7.504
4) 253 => 7.242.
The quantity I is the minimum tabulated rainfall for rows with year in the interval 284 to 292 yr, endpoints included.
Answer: 7.5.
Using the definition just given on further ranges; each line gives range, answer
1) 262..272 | 6.651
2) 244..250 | 6.913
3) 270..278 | 6.874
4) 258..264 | 6.679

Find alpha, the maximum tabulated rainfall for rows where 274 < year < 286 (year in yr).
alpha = 7.696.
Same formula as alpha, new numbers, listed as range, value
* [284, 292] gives 7.897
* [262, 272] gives 7.504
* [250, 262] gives 7.242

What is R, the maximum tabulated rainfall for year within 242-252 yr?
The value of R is 7.443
